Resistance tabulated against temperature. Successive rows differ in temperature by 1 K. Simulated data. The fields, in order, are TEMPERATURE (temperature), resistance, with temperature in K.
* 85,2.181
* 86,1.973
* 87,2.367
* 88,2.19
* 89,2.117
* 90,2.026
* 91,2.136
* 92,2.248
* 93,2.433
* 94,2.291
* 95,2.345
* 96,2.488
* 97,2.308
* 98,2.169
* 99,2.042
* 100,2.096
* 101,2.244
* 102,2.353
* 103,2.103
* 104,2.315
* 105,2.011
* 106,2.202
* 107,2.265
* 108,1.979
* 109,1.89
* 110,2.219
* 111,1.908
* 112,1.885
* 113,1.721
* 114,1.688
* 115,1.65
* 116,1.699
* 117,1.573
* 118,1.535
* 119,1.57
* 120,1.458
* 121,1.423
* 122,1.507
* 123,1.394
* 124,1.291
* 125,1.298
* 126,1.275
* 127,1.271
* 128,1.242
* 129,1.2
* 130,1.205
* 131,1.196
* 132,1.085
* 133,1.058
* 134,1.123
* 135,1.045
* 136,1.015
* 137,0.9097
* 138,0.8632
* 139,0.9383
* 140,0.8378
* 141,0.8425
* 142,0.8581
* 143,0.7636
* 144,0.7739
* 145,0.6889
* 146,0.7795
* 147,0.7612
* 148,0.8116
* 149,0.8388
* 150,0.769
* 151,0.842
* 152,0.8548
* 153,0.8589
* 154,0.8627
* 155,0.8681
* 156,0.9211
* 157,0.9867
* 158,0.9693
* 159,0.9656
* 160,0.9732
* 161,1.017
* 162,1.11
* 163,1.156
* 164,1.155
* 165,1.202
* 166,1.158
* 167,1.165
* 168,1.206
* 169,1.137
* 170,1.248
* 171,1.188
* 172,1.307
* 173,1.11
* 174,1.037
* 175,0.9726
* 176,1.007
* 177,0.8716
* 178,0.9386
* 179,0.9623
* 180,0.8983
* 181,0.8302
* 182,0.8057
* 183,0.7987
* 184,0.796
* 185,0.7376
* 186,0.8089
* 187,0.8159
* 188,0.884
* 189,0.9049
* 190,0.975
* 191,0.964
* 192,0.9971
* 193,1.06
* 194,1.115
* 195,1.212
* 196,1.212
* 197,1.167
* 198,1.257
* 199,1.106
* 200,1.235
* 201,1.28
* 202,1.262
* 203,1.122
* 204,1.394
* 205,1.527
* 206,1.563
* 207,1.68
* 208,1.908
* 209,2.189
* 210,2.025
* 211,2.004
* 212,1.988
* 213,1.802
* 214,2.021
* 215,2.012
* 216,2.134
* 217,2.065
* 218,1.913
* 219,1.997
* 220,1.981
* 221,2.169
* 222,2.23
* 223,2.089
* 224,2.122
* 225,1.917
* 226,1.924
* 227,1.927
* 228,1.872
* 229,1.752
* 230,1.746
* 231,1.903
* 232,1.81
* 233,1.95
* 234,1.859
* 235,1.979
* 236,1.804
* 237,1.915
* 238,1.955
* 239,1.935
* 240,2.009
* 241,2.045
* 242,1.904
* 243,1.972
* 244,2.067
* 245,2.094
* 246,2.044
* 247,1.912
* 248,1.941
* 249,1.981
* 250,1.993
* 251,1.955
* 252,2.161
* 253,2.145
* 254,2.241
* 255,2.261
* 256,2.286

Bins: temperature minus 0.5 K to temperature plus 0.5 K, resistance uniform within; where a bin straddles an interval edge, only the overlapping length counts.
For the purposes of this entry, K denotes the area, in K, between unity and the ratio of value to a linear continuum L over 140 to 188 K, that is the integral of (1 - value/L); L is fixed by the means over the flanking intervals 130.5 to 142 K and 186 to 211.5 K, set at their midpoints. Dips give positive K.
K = 7.8 K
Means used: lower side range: 0.986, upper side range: 1.3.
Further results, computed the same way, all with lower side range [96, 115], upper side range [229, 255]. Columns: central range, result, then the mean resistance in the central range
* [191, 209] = 6.2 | 1.32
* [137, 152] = 9.0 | 0.817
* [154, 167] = 6.4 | 1.04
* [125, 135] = 4.3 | 1.18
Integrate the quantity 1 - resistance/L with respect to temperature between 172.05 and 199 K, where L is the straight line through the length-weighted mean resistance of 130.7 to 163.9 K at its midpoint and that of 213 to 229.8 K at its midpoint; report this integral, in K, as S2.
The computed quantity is 9.1 K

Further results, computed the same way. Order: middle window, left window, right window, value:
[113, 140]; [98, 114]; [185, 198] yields 8.00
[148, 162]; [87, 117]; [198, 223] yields 7.45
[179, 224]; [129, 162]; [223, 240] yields 4.71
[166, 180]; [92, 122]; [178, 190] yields -0.95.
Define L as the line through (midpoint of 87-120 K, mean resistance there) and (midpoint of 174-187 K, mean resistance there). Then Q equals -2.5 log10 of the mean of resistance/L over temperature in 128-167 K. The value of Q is 0.37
